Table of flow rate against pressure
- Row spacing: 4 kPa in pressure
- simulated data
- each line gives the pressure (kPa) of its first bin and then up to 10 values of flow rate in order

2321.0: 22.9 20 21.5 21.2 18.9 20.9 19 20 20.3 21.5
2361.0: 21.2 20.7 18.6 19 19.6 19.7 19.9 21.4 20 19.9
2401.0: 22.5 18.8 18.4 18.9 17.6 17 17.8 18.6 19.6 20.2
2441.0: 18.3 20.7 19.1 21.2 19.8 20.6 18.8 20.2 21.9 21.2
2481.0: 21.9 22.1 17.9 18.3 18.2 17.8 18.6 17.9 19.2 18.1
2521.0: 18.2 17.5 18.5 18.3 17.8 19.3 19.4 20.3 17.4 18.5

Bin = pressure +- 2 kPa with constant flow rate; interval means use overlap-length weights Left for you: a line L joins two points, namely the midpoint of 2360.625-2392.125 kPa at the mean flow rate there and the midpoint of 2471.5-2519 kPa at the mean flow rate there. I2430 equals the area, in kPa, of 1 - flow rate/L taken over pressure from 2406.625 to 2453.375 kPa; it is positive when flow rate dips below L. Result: 2.0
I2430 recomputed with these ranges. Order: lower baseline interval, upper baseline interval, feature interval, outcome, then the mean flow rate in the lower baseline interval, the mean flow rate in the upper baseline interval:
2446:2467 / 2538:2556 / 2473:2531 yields 1.2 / 19.9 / 19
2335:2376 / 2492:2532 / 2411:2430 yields 1.3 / 20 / 18.2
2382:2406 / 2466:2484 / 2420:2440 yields 2.0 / 20.5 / 21.2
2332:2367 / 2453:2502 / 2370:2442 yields 3.3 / 20.4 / 20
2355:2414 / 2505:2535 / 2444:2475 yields -2.0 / 20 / 18.3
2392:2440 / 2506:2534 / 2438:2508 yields -4.3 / 19.1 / 18.3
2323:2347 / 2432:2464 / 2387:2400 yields -0.3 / 20.2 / 19.9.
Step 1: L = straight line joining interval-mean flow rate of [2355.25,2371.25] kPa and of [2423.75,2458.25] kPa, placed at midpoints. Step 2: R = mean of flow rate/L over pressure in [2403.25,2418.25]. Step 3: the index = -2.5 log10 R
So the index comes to 0.08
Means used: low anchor 20.5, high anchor 19.5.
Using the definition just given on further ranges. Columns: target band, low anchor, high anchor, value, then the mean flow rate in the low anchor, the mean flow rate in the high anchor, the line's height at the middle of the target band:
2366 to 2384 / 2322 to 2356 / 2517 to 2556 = 0.04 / 20.3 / 18.5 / 20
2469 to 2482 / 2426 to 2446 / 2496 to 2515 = -0.14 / 19.3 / 18.3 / 18.8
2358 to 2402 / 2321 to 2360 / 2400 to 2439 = -0.03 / 20.5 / 18.8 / 19.7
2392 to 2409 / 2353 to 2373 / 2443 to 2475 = 0.01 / 20.3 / 20.3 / 20.3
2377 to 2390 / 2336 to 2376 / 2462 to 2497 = 0.00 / 20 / 20.2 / 20.1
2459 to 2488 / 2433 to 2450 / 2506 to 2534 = -0.10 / 19.6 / 18.3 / 19.1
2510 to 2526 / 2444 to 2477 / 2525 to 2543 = 0.03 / 20.3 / 18.4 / 18.8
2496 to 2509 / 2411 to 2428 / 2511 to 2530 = 0.00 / 17.9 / 18.3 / 18.2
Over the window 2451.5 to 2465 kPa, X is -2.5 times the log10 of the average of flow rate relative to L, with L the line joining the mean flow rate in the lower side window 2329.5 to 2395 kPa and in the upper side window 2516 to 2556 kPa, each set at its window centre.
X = -0.056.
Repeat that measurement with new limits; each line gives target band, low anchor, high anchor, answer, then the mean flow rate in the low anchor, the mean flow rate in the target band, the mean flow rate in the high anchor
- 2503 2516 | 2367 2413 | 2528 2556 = 0.024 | 19.8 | 18.5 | 18.7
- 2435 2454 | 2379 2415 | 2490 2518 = -0.035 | 19.9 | 19.8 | 18.3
